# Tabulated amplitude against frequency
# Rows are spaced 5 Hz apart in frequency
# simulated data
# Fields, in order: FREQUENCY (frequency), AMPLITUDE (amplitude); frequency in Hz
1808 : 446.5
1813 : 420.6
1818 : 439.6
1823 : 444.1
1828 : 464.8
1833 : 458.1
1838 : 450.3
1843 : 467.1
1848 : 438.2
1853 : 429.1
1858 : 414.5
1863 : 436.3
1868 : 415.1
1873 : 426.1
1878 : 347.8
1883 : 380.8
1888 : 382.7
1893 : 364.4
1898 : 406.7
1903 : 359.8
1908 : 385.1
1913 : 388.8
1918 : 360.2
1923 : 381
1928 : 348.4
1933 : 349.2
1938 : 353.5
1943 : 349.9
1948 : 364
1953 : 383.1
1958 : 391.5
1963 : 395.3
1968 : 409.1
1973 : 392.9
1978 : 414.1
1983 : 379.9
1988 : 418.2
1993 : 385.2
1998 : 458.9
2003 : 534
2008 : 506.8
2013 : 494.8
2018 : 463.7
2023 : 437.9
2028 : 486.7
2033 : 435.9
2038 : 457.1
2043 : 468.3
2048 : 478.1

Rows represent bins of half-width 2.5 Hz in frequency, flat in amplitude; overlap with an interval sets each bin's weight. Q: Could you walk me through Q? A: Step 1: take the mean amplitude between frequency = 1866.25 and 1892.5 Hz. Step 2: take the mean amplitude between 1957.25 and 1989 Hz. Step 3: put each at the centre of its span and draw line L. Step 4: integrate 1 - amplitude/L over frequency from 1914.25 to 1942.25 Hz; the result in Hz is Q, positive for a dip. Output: 2.47 Hz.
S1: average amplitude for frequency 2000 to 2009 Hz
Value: 519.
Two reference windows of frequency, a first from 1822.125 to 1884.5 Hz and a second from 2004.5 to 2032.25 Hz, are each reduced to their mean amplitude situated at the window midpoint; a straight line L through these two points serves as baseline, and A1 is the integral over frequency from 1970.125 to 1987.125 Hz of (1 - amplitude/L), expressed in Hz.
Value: 2.5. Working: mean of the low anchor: 429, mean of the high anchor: 477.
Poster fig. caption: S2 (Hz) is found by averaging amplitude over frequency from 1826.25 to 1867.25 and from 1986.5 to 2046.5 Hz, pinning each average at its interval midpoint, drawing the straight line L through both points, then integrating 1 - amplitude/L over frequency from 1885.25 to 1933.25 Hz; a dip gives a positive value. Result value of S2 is 8.2 Hz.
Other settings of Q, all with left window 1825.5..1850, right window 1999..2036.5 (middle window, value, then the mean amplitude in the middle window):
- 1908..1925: 3.2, 378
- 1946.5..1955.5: 1.8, 375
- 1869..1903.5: 5.8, 384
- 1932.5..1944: 2.9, 351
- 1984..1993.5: 1.5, 402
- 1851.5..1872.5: 1.6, 424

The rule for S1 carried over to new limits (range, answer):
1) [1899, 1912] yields 378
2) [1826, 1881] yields 431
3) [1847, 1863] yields 428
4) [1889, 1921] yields 378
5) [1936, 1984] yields 384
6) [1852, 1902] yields 398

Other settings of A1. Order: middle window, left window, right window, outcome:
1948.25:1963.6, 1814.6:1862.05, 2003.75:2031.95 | 2.7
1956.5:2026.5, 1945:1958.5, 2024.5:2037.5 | -2.9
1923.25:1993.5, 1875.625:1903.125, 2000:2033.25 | 8.5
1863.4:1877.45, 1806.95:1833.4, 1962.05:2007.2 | 0.8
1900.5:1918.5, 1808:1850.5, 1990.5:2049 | 3.2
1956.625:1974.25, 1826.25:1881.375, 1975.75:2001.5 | 0.9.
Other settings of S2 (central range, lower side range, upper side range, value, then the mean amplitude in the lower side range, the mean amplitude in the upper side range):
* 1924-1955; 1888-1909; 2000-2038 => 4.1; 379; 478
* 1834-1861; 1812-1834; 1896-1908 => -0.9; 446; 383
